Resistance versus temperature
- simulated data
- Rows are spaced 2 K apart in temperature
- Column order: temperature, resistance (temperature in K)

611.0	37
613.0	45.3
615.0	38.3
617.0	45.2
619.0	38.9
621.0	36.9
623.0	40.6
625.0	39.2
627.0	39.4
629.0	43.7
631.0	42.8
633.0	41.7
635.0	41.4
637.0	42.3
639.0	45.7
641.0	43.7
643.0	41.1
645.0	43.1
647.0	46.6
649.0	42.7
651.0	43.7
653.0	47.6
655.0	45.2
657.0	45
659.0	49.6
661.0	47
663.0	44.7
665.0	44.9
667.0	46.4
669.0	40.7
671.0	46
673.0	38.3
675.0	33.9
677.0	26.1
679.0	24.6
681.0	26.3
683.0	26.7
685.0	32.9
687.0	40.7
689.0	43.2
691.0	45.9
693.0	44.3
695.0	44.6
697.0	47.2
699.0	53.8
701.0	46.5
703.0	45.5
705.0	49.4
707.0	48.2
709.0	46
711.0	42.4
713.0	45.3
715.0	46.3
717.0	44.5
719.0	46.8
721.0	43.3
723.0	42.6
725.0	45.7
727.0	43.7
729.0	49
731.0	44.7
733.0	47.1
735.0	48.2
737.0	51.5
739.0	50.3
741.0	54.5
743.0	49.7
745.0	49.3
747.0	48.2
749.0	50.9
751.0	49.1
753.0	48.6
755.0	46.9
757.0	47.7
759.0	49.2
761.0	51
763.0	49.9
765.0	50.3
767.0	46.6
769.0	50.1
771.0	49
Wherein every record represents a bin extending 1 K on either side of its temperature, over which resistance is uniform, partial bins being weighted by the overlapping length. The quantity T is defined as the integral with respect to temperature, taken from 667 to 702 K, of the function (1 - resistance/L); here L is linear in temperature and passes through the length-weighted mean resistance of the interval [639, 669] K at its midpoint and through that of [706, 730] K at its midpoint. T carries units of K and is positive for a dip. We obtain 4.7 K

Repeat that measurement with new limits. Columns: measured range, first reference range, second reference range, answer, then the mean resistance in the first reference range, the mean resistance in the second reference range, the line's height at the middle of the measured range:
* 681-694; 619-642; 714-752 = 2.0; 41.5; 47.7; 44.9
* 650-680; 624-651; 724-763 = 1.7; 42.6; 48.7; 44.2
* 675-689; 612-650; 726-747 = 4.5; 42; 48.8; 45.3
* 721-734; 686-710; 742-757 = 0.7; 46.3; 48.9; 47.8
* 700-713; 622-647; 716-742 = -0.1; 42.2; 47.1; 45.9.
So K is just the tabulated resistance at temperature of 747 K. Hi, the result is 48.2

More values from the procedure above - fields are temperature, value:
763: 49.9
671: 46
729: 49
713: 45.3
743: 49.7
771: 49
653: 47.6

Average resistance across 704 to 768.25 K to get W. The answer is 47.7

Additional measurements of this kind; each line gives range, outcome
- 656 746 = 43.9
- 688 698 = 45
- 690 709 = 47.2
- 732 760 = 49.4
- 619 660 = 43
